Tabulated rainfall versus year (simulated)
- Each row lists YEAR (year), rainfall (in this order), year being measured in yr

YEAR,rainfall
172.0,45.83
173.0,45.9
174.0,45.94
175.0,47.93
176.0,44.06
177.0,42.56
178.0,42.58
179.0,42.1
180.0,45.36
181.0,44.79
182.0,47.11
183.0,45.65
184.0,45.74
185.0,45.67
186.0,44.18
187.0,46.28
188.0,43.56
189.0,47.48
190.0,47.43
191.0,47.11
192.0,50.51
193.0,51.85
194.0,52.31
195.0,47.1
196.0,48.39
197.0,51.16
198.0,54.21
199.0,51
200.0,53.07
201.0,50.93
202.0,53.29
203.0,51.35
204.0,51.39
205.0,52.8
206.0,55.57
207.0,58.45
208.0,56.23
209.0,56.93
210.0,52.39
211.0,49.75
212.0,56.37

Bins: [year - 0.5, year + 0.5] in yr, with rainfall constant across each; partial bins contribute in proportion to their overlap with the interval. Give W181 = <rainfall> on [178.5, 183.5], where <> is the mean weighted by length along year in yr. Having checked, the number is 45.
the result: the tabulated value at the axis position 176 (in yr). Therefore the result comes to 44.06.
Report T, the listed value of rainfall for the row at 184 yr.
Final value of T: 45.74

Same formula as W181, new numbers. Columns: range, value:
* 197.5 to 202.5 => 52.5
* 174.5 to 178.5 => 44.3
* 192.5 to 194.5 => 52.1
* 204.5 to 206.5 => 54.2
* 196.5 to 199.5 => 52.1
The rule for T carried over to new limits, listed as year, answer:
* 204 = 51.39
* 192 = 50.51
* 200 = 53.07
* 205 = 52.8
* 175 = 47.93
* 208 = 56.23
